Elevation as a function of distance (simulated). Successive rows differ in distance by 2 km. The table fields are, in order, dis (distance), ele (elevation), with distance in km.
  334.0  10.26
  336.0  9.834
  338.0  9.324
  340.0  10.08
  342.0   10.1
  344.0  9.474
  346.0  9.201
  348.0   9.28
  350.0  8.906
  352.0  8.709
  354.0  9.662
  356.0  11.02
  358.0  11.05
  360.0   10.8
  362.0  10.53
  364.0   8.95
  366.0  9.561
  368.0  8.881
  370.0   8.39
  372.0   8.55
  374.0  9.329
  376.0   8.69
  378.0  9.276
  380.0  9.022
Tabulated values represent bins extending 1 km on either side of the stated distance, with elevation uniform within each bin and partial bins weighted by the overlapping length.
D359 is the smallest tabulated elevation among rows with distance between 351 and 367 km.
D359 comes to 8.709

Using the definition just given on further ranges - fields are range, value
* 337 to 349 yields 9.201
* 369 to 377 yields 8.39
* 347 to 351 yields 8.906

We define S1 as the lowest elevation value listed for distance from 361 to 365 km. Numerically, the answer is 8.95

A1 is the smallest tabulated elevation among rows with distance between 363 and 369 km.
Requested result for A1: 8.881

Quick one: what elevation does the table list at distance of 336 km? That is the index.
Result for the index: 9.834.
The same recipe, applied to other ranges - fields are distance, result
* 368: 8.881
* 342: 10.1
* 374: 9.329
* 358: 11.05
